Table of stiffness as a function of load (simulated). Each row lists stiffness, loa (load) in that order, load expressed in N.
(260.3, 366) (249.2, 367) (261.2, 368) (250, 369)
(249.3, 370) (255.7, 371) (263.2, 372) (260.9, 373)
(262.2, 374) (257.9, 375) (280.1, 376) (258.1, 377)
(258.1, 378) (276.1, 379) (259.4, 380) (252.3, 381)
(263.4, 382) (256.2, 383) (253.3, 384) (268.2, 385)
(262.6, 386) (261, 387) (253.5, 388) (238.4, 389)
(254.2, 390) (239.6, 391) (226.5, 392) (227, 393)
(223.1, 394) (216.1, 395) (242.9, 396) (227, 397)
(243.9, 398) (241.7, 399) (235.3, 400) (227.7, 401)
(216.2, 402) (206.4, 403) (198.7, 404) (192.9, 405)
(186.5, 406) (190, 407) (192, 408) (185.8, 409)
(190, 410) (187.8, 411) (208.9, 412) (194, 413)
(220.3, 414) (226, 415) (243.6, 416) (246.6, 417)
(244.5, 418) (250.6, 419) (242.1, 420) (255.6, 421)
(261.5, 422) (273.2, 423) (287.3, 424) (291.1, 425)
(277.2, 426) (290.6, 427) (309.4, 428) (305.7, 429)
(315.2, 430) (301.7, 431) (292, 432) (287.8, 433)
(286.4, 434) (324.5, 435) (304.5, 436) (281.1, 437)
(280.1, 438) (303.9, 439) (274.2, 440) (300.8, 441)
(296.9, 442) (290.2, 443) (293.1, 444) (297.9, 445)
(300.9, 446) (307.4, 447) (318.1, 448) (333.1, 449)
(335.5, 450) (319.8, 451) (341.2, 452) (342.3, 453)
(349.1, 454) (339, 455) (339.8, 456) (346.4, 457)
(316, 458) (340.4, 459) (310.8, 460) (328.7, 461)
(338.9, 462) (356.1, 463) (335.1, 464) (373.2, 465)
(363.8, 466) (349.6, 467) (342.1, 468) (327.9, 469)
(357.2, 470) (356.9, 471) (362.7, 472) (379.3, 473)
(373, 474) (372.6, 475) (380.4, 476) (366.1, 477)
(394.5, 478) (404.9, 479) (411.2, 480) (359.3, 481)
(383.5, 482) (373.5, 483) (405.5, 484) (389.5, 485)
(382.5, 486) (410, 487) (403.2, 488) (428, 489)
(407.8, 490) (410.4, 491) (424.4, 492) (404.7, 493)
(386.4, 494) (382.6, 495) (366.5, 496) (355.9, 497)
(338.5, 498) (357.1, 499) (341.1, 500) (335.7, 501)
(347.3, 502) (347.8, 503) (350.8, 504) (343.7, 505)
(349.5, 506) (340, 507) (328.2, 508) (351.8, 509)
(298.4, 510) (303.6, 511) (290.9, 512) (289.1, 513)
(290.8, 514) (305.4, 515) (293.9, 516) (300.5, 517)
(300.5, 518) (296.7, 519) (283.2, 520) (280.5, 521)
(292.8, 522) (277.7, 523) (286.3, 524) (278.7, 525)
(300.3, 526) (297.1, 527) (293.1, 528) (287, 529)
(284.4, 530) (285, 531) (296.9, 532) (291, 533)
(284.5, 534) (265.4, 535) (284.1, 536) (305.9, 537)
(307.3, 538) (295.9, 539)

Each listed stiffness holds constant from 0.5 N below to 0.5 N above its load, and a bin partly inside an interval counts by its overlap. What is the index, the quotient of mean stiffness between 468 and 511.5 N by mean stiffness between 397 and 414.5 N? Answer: 1.8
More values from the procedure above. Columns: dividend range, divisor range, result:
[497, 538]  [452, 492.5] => 0.84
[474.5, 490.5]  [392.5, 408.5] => 1.81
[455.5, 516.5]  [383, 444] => 1.42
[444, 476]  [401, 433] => 1.41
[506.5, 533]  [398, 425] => 1.32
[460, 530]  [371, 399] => 1.38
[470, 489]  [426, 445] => 1.30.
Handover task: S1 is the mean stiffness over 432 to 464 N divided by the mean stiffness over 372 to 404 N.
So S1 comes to 1.3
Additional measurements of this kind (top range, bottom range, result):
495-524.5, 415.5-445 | 1.13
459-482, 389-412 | 1.67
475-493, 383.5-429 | 1.67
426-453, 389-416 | 1.40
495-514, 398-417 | 1.60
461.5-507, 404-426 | 1.63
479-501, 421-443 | 1.32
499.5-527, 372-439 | 1.24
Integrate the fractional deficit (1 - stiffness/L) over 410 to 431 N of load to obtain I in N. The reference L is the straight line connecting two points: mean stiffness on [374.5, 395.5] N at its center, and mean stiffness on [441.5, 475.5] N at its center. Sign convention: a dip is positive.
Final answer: 2.7 N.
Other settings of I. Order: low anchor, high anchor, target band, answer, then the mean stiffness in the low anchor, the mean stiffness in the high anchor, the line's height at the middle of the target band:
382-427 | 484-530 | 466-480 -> -3.0 N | 234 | 336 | 303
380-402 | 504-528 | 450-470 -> -4.6 N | 243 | 304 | 277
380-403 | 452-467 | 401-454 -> 5.2 N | 242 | 342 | 295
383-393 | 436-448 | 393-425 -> 5.0 N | 250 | 295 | 267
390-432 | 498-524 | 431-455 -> -4.0 N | 238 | 316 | 263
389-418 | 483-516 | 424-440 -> -2.2 N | 218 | 358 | 260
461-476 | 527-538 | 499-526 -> -0.2 N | 356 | 289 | 310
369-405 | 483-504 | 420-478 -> 0.7 N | 245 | 380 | 324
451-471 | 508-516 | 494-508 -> -1.7 N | 342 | 305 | 313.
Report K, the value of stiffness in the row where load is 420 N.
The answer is 242.1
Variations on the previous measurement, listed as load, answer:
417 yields 246.6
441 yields 300.8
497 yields 355.9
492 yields 424.4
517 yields 300.5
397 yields 227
